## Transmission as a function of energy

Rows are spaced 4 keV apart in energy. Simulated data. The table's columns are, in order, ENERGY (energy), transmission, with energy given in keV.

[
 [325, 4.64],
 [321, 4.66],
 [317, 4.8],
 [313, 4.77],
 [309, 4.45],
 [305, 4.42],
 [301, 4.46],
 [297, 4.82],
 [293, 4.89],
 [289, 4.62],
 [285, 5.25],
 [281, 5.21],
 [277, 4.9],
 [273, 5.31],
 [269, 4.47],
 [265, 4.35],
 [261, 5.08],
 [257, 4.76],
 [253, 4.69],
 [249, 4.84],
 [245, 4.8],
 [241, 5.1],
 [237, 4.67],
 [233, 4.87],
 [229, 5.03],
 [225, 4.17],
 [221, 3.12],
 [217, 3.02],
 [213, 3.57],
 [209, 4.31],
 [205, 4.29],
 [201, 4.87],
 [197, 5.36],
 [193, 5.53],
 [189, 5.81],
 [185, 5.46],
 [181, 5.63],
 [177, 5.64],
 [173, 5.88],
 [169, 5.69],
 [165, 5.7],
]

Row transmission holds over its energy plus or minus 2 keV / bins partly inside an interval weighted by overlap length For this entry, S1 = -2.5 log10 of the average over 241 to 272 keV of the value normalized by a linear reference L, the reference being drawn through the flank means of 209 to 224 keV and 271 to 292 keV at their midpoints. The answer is -0.08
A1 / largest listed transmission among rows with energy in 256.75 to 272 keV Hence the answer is 5.08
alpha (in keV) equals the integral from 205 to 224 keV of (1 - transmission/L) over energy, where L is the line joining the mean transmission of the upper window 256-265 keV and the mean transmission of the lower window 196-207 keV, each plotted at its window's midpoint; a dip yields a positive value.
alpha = 4.7 keV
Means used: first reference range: 4.79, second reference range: 4.81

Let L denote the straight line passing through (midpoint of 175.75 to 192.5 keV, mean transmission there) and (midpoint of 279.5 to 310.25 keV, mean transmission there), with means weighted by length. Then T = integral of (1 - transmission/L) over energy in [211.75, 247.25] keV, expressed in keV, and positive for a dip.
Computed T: 6.6 keV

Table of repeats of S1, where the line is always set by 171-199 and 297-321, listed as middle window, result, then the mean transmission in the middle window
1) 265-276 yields 0.03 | 4.79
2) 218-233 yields 0.26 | 4.14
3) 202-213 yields 0.27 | 4.22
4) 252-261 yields 0.05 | 4.81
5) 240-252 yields 0.05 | 4.88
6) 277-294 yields -0.04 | 4.99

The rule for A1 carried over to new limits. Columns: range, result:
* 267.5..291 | 5.31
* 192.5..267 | 5.53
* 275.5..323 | 5.25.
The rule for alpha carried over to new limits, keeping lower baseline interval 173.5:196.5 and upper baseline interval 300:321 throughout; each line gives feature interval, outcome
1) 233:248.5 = 0.9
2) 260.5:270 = 0.7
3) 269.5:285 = -0.7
